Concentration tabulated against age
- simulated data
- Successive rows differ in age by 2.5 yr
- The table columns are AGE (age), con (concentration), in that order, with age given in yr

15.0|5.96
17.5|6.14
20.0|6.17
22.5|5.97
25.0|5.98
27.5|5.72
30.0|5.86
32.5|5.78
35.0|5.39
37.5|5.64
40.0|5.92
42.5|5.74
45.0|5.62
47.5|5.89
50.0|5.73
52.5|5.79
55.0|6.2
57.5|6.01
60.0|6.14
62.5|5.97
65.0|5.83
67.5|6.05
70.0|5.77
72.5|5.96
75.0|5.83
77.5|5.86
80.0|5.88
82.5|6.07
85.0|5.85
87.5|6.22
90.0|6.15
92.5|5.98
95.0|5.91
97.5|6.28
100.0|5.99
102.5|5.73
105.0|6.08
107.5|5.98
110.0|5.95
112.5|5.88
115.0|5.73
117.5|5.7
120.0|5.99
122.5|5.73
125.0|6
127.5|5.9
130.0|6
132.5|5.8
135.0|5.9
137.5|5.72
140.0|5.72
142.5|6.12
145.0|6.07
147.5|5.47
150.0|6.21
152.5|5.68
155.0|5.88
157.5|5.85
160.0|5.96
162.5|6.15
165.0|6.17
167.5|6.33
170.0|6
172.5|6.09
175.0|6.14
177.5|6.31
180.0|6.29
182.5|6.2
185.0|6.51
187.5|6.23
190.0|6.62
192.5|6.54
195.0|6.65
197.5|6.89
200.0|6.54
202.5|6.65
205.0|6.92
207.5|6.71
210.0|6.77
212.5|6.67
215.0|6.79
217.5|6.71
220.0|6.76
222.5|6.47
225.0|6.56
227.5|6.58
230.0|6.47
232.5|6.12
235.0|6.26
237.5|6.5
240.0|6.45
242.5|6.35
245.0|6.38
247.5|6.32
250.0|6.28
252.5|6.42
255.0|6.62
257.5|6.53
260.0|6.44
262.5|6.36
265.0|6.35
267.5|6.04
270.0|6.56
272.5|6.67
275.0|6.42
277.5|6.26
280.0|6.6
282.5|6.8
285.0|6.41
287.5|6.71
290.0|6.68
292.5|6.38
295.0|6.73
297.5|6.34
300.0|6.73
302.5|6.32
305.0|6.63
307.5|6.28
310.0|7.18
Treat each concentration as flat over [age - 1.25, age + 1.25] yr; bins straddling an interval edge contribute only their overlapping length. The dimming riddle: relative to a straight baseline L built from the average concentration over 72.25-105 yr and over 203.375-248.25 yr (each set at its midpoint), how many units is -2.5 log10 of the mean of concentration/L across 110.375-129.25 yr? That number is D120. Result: 0.05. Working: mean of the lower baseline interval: 5.98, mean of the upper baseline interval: 6.55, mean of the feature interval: 5.86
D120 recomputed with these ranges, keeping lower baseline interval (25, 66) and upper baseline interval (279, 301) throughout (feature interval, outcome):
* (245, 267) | 0.02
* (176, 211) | -0.04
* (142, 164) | 0.04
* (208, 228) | -0.05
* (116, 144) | 0.04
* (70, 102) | 0.00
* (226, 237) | 0.01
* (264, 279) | 0.03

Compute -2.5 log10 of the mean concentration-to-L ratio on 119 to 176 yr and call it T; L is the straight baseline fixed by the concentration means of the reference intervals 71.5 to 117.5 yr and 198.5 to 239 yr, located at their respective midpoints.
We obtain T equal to 0.05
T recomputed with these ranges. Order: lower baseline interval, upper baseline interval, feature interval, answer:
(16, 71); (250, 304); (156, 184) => 0.01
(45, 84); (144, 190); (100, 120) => 0.02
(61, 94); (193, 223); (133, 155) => 0.09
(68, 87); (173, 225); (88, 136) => 0.03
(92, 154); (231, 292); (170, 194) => -0.03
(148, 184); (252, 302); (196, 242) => -0.05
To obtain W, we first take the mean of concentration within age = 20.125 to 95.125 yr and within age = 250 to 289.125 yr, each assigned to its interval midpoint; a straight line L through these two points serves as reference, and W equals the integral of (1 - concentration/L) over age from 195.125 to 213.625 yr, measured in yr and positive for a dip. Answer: -1.28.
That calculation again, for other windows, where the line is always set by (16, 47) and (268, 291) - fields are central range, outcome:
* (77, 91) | -0.1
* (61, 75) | 0.1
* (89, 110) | 0.1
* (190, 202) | -0.7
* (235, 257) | 0.1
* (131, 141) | 0.6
